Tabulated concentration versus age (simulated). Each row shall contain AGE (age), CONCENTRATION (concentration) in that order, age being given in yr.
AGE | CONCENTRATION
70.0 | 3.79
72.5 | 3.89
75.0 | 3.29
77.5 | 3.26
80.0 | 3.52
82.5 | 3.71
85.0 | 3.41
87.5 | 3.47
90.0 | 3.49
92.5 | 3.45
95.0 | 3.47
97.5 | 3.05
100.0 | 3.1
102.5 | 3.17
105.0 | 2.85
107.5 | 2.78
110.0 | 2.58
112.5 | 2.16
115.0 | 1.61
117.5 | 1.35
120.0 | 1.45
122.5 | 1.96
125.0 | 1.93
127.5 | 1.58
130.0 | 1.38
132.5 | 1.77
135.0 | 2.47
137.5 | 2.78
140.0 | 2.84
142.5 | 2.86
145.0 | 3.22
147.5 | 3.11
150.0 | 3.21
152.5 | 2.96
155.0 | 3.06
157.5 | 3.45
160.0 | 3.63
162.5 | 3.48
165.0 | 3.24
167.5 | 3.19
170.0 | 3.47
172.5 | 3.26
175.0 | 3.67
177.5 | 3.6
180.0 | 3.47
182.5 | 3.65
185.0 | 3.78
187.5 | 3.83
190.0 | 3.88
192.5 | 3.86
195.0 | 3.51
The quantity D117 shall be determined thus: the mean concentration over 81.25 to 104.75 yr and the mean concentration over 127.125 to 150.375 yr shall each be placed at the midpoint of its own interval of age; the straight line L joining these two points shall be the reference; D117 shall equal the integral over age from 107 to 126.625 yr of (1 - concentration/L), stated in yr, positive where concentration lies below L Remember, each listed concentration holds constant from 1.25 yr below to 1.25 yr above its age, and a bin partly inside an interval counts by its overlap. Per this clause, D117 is 6.7 yr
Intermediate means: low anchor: 3.35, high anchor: 2.53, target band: 1.94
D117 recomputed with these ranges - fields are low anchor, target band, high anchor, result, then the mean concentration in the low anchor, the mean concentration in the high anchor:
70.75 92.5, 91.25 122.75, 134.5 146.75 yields 6.78 yr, 3.51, 2.87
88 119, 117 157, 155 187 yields 9.37 yr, 2.76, 3.48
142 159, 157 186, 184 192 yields 0.31 yr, 3.14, 3.83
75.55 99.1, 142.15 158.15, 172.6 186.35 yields 1.89 yr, 3.42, 3.6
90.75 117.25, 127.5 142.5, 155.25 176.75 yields 4.16 yr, 2.78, 3.41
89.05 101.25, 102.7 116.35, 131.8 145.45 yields 2.89 yr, 3.31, 2.66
